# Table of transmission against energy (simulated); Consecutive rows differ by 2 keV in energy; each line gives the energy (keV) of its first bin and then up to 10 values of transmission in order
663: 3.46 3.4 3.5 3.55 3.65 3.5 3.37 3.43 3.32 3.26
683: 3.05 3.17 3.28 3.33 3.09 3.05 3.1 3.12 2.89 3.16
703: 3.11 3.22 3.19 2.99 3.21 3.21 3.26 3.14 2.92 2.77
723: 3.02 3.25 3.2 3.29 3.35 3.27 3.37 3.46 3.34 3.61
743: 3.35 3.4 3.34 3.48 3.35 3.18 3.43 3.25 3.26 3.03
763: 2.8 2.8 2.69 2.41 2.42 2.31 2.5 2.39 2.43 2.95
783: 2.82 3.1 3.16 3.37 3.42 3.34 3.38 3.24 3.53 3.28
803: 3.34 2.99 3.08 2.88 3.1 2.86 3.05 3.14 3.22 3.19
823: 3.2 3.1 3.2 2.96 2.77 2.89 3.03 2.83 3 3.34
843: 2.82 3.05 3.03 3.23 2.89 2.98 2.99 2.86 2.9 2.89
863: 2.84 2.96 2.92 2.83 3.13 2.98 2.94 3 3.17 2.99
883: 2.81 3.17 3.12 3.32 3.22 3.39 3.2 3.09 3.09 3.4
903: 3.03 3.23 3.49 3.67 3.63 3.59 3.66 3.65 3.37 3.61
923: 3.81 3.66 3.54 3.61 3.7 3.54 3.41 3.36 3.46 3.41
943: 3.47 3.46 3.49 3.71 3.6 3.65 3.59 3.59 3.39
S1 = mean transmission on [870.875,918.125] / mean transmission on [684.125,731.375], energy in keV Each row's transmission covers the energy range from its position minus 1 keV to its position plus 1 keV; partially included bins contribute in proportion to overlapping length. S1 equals 1.04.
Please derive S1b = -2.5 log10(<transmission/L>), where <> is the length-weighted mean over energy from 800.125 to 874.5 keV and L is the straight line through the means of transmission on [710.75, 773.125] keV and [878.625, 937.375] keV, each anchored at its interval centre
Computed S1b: 0.09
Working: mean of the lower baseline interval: 3.14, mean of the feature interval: 3.02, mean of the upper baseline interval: 3.39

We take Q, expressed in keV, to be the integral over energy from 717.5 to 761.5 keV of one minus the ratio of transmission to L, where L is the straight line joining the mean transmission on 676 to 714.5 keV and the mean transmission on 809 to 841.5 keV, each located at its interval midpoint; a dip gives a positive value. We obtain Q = -2.03 keV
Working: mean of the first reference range 3.17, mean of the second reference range 3.05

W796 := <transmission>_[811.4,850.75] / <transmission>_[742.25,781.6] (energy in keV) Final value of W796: 1.0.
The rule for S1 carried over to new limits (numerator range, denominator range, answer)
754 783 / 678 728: 0.88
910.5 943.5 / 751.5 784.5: 1.27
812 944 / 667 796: 1.02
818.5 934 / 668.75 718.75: 0.99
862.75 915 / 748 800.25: 1.06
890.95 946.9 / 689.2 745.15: 1.08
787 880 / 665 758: 0.94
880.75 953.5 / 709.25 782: 1.12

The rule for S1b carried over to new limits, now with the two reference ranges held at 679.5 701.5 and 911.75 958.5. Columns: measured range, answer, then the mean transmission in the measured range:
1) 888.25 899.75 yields 0.09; 3.22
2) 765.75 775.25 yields 0.31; 2.47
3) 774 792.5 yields 0.13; 2.92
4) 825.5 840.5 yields 0.14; 2.97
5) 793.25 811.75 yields 0.04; 3.21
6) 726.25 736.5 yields -0.03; 3.31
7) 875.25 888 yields 0.14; 3.04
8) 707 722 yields 0.04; 3.08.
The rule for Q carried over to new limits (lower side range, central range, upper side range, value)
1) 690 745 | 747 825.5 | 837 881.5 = 1.19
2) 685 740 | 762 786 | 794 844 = 3.78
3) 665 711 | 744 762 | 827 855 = -0.94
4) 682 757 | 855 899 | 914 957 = 5.49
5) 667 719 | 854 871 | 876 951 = 2.25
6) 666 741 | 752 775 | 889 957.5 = 3.09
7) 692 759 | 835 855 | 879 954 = 1.95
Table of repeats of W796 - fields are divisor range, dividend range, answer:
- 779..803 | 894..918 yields 1.06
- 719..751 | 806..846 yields 0.92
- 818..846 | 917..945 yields 1.16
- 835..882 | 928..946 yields 1.17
